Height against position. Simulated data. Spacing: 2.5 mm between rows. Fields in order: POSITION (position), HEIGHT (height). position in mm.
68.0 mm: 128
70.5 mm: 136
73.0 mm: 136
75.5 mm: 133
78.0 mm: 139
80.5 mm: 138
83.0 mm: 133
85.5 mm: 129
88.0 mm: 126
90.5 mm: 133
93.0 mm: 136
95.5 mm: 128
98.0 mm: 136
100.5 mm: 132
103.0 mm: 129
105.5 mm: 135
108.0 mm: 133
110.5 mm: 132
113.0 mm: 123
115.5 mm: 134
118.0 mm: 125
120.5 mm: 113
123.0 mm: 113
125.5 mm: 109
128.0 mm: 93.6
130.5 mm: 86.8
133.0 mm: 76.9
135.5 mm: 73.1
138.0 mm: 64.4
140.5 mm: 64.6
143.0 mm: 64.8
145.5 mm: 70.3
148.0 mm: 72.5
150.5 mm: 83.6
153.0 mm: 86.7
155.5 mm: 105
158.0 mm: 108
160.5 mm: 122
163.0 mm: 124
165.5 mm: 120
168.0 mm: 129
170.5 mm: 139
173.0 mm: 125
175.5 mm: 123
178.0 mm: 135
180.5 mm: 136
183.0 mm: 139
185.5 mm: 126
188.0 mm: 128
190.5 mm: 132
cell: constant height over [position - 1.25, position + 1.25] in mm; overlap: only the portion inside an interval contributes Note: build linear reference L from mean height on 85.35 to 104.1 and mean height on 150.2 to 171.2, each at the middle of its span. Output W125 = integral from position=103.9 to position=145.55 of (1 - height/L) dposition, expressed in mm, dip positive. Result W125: 7.5 mm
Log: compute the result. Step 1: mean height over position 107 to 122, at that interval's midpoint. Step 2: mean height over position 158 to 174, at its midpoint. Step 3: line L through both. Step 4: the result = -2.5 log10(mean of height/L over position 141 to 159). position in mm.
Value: 0.445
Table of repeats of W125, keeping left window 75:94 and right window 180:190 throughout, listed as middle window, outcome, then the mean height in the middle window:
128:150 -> 9.8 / 73.3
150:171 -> 3.0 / 113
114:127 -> 1.4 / 118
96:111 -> 0.1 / 133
